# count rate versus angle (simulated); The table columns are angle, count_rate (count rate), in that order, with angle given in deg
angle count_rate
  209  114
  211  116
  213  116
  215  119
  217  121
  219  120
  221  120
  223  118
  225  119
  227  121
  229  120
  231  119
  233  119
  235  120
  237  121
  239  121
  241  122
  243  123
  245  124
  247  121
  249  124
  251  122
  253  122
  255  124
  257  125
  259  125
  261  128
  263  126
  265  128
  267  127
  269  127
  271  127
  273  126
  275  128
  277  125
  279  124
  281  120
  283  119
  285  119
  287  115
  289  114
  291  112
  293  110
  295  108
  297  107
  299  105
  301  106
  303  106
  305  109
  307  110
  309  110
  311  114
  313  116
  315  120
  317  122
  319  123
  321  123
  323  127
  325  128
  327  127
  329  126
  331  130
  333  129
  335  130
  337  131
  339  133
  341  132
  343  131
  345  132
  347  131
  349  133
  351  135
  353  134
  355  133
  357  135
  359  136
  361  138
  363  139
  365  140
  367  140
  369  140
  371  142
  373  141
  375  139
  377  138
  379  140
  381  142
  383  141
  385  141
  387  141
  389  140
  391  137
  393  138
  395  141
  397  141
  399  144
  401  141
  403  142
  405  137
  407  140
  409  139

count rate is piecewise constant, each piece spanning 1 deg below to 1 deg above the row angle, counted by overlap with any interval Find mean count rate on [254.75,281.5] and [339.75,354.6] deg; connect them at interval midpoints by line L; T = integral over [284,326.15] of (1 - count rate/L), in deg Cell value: 4.7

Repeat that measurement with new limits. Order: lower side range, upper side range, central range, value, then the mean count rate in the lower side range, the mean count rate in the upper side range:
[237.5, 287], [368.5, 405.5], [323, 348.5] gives 0.7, 124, 140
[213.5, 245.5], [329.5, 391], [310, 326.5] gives 1.2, 120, 136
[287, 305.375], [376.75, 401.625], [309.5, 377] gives -3.4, 109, 140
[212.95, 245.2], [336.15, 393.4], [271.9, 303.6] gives 3.0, 120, 137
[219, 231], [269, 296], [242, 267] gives -1.0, 120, 119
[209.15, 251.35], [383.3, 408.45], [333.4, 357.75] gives 0.3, 120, 140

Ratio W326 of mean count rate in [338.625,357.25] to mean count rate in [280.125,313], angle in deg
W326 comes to 1.2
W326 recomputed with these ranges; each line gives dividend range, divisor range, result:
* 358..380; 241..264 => 1.12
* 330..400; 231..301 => 1.13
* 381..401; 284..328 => 1.22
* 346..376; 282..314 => 1.23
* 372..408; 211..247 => 1.17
